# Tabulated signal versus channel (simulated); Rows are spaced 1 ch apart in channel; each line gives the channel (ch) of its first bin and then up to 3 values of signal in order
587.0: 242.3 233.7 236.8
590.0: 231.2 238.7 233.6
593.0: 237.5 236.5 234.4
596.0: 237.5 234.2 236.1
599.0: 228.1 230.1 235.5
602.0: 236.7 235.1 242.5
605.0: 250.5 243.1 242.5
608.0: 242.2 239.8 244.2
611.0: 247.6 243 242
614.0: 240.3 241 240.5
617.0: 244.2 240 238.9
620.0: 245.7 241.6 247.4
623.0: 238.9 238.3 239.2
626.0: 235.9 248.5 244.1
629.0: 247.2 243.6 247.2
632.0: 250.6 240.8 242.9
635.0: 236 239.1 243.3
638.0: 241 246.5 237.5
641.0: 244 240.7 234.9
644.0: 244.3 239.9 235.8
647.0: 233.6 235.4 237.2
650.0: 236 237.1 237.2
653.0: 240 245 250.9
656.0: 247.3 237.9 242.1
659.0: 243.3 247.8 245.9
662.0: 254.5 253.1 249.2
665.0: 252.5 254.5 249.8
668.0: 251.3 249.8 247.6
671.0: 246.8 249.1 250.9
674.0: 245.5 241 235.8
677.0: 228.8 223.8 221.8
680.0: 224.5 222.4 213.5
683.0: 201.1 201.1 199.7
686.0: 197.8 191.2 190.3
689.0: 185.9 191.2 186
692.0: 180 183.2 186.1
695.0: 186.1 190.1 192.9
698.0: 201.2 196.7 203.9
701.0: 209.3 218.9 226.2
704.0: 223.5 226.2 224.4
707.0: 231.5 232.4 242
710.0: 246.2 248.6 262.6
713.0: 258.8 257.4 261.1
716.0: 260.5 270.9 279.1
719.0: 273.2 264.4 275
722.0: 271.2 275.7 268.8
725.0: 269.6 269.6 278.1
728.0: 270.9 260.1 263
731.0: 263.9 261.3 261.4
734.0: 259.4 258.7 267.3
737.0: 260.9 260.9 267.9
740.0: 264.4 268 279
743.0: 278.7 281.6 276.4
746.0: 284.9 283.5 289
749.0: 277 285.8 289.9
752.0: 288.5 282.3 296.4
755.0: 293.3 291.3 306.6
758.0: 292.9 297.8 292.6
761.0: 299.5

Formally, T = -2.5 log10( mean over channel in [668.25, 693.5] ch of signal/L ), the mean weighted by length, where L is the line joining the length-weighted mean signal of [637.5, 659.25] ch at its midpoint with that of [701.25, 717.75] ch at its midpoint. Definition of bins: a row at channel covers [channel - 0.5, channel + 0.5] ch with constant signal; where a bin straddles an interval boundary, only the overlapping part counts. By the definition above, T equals 0.12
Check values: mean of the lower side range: 240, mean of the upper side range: 243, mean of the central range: 217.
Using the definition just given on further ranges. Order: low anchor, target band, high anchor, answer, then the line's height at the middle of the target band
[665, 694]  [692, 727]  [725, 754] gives 0.04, 247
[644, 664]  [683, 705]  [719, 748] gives 0.28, 256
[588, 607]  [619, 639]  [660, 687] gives -0.03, 236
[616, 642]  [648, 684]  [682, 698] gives -0.14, 212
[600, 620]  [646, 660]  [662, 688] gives -0.02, 235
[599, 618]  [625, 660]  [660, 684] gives -0.01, 240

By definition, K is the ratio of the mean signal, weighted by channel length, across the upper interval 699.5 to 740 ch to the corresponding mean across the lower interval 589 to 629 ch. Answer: 1.06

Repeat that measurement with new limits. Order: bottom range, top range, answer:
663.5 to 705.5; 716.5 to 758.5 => 1.27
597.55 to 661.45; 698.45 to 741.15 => 1.05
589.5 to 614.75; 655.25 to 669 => 1.04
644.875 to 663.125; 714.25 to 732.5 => 1.11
